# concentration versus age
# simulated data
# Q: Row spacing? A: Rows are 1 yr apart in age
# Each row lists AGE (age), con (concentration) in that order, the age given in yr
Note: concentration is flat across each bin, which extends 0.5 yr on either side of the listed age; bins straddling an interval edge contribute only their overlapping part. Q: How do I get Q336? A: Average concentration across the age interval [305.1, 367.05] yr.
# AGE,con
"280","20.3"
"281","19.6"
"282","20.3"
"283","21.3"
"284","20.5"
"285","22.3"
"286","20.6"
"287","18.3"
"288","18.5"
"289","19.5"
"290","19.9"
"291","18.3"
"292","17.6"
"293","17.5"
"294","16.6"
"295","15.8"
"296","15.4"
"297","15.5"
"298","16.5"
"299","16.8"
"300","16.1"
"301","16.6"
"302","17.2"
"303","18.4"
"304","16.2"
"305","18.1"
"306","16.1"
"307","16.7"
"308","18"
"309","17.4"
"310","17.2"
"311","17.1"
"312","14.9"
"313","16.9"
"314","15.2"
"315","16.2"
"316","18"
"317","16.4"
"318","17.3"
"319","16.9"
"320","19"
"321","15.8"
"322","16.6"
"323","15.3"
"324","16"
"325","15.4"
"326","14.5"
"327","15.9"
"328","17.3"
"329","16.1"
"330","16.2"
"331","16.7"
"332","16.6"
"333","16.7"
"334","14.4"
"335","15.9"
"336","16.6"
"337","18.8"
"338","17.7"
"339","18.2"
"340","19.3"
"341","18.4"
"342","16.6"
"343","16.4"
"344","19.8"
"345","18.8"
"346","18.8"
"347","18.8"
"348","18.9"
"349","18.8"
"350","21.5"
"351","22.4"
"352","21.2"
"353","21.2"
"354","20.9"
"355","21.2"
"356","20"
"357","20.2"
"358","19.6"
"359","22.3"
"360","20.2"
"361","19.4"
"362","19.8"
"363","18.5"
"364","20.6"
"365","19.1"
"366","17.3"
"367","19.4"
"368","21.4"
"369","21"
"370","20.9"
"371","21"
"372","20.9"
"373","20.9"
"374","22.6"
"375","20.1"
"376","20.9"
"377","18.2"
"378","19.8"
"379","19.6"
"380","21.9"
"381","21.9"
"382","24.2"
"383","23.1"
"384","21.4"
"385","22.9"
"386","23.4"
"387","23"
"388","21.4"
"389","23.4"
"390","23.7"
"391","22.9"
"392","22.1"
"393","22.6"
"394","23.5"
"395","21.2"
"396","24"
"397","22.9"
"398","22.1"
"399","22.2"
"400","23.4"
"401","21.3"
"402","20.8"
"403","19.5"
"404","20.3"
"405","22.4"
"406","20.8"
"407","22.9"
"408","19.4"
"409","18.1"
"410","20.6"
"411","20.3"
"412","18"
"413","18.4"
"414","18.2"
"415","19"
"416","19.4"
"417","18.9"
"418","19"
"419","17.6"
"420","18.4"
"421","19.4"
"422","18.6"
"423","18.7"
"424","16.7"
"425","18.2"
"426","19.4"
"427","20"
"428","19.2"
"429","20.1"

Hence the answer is 17.9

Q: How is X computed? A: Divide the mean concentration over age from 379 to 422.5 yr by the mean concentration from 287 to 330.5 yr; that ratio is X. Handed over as 1.25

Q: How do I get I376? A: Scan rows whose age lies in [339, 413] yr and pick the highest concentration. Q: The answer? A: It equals 24.2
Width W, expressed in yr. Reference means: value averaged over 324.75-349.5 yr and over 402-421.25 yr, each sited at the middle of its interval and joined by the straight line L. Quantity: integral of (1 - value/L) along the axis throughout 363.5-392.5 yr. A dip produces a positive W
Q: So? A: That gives -4.4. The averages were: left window 17.3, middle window 21.3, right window 19.5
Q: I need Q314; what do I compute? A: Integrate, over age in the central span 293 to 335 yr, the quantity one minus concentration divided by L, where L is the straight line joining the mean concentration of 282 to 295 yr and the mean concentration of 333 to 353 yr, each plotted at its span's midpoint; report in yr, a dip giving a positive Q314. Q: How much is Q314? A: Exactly 5.3 yr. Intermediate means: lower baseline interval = 19.2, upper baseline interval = 18.5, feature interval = 16.5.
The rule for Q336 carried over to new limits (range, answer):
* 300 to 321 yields 16.9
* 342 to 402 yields 21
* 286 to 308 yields 17.3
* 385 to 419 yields 21.2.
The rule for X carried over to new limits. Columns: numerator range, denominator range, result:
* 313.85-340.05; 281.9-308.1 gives 0.93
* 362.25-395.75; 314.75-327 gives 1.30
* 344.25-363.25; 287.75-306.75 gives 1.17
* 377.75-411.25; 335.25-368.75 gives 1.13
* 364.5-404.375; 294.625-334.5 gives 1.31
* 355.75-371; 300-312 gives 1.17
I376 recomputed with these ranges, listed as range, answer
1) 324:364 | 22.4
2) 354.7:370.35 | 22.3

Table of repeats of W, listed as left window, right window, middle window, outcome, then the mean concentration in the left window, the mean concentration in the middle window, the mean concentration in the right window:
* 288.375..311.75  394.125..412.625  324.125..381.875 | 0.41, 17.1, 19.1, 21.2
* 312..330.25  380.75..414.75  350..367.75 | -1.23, 16.4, 20.2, 21.6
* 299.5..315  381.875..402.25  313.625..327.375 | 1.05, 16.8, 16.3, 22.6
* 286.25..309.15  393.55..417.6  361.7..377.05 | -0.51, 17.3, 20.2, 20.7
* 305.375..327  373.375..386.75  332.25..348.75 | 0.62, 16.5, 17.8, 21.6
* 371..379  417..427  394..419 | -1.76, 20.5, 20.5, 18.5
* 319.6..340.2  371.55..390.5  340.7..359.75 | -1.18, 16.6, 19.8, 21.8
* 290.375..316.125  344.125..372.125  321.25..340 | 2.04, 16.8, 16.5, 20.1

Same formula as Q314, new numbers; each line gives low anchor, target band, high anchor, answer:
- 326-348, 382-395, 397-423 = -2.42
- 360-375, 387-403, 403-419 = -2.08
